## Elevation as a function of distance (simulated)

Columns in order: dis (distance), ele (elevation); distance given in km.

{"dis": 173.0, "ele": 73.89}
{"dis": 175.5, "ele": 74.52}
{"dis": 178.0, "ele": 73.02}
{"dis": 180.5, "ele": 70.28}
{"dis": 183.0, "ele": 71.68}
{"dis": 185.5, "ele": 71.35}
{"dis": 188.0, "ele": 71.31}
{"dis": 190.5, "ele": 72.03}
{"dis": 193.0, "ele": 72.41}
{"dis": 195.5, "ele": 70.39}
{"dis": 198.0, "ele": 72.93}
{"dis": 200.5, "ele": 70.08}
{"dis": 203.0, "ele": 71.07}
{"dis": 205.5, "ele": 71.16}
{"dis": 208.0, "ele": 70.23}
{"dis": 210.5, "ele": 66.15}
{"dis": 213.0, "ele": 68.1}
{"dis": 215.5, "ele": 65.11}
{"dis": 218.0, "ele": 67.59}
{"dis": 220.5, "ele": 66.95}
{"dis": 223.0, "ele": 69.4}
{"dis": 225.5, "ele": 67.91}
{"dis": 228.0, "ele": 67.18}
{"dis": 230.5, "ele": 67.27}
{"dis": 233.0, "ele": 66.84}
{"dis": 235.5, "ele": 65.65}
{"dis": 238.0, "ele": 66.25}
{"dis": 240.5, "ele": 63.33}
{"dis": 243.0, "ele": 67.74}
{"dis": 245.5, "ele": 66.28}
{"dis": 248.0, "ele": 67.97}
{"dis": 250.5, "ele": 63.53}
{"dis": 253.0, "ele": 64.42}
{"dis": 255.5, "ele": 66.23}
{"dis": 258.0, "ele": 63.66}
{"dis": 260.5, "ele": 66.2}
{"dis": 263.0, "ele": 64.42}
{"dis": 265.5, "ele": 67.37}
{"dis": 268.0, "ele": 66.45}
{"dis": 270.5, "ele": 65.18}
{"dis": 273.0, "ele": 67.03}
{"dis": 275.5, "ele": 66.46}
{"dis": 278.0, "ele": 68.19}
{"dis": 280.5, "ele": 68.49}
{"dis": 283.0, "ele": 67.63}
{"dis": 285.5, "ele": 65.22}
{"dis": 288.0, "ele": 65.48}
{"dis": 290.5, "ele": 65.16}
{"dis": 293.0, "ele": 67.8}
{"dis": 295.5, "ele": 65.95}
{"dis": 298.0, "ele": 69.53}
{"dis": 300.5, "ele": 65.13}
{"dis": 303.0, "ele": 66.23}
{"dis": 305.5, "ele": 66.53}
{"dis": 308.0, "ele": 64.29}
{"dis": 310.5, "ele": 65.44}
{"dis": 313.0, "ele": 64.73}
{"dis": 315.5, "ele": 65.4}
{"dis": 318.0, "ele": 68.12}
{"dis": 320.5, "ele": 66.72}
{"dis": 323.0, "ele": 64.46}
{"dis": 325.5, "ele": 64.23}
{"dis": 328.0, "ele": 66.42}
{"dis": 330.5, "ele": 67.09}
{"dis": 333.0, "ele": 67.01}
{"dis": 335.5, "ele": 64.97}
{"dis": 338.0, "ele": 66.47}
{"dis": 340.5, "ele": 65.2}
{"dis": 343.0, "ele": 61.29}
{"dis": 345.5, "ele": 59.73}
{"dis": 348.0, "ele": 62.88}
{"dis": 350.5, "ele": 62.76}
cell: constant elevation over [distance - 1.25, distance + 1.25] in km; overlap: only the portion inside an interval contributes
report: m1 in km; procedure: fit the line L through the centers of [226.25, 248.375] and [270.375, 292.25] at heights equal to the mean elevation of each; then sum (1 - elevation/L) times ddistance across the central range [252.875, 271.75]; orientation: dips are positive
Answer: 0.3 km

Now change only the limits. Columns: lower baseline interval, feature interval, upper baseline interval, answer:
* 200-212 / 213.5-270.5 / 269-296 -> 1.7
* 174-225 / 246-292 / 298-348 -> 0.9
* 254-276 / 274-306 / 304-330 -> -0.5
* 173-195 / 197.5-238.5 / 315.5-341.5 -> 1.5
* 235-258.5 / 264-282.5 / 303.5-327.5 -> -0.4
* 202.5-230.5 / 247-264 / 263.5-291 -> 0.5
